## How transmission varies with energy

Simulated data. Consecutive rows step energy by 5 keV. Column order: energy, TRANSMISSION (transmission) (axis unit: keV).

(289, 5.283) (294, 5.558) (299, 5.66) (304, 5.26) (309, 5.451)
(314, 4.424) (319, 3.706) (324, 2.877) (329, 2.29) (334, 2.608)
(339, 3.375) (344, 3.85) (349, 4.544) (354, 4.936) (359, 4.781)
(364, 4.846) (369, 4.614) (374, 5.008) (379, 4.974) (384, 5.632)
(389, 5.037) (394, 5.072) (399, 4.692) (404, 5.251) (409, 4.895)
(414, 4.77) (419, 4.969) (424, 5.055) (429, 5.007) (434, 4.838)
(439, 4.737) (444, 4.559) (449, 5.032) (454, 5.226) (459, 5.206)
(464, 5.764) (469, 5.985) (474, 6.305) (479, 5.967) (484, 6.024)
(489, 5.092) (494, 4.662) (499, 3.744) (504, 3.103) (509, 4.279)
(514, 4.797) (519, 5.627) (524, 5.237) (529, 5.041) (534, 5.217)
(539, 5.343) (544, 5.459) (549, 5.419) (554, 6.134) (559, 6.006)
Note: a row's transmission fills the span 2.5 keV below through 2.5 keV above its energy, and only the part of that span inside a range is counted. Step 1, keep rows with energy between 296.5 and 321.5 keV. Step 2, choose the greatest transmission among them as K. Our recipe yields 5.66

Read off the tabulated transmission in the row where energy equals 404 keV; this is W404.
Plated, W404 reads 5.251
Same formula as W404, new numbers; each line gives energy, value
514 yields 4.797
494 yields 4.662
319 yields 3.706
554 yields 6.134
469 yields 5.985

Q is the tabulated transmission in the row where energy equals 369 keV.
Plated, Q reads 4.614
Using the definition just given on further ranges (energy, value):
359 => 4.781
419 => 4.969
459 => 5.206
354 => 4.936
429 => 5.007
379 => 4.974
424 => 5.055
